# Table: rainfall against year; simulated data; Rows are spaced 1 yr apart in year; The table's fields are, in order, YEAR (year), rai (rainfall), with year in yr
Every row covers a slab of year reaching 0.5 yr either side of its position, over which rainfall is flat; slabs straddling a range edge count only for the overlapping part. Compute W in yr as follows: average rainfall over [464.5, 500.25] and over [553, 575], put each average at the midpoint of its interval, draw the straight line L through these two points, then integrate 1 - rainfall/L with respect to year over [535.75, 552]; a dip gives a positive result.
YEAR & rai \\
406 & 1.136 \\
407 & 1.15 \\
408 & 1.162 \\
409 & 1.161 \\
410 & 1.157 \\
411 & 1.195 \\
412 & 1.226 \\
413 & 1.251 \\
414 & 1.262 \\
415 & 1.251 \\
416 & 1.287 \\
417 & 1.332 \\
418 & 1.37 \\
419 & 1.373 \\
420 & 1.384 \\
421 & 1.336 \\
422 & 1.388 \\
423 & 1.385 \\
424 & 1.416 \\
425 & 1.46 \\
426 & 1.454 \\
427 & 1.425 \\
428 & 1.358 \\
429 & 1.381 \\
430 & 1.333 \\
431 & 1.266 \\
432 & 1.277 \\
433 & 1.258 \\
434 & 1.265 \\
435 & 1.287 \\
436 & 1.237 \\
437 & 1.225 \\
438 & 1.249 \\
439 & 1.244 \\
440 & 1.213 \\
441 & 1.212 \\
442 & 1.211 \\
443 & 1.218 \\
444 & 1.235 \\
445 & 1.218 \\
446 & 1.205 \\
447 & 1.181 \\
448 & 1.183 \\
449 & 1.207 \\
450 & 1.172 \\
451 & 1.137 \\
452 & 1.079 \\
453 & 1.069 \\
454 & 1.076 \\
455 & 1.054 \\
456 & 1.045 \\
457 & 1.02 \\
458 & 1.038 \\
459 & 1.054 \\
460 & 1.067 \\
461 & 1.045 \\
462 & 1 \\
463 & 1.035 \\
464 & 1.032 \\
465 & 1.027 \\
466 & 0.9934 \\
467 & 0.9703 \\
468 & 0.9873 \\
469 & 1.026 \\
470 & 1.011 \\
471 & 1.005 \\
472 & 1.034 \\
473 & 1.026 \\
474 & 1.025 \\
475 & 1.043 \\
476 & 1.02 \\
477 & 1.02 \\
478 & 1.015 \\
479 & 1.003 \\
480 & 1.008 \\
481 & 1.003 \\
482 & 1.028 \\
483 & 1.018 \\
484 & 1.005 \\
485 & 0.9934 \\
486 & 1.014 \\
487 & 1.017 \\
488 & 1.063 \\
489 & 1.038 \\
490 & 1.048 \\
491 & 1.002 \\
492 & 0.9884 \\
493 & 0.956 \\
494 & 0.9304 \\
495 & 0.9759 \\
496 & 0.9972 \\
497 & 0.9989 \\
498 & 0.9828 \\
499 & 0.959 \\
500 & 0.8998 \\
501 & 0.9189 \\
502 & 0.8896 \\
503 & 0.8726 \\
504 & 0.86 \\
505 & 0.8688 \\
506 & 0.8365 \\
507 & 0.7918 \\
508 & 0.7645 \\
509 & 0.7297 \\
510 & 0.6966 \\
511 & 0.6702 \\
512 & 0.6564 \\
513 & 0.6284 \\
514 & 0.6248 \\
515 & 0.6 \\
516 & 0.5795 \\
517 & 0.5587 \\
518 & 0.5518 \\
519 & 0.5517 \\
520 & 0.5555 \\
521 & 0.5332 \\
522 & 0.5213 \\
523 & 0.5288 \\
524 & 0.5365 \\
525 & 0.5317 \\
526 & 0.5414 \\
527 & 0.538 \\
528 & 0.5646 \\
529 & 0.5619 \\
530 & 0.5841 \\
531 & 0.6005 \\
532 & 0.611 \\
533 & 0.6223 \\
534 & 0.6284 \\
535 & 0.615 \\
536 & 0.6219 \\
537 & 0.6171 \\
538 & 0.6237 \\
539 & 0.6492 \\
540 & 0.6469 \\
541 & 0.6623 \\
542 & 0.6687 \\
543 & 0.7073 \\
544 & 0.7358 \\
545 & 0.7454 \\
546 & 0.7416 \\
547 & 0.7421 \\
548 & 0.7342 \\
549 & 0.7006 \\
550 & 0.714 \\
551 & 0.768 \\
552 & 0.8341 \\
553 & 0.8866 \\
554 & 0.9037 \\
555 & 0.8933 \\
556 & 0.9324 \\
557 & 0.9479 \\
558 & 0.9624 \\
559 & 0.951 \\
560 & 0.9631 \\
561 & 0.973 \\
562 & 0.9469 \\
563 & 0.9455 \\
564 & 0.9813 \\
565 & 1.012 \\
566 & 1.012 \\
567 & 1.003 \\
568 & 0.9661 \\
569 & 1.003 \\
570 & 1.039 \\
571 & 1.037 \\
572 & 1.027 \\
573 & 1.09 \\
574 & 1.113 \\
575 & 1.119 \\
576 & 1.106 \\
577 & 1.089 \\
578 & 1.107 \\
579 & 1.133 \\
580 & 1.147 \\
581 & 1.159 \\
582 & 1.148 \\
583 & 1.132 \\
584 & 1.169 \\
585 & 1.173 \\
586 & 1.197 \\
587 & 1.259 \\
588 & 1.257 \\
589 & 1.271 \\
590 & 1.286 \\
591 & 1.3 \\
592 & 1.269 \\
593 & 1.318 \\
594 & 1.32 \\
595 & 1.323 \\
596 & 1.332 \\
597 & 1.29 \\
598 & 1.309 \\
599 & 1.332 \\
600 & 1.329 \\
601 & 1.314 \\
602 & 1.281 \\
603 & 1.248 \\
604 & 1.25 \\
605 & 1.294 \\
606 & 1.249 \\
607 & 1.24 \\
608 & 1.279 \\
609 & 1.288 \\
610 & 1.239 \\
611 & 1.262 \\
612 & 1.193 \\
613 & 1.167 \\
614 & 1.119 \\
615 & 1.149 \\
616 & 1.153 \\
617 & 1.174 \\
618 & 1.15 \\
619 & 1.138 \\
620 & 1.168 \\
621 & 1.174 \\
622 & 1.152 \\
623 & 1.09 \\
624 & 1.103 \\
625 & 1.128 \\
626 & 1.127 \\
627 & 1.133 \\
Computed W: 4.8 yr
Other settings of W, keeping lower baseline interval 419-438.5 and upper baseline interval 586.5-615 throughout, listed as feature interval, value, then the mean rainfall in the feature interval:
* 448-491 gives 9.2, 1.04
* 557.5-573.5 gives 3.6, 0.995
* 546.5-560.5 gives 4.7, 0.852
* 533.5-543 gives 4.8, 0.641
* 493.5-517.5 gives 9.2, 0.804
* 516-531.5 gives 8.9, 0.552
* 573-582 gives 1.1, 1.12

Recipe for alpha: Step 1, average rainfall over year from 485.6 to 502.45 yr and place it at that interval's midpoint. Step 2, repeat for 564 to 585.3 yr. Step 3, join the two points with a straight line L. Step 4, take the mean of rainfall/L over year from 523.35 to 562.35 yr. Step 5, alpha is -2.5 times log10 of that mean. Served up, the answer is 0.40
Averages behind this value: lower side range 0.981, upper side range 1.08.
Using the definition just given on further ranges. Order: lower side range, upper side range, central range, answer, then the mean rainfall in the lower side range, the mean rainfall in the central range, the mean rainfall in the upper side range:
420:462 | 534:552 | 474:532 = 0.126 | 1.22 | 0.812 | 0.69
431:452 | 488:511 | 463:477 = 0.051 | 1.22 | 1.02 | 0.907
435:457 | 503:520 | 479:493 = -0.160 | 1.17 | 1.01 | 0.687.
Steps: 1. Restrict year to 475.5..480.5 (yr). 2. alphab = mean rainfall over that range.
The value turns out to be 1.01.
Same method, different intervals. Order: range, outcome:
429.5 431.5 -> 1.3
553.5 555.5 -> 0.898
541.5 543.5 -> 0.688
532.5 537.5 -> 0.621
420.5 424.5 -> 1.38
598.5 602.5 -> 1.31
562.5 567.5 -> 0.991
